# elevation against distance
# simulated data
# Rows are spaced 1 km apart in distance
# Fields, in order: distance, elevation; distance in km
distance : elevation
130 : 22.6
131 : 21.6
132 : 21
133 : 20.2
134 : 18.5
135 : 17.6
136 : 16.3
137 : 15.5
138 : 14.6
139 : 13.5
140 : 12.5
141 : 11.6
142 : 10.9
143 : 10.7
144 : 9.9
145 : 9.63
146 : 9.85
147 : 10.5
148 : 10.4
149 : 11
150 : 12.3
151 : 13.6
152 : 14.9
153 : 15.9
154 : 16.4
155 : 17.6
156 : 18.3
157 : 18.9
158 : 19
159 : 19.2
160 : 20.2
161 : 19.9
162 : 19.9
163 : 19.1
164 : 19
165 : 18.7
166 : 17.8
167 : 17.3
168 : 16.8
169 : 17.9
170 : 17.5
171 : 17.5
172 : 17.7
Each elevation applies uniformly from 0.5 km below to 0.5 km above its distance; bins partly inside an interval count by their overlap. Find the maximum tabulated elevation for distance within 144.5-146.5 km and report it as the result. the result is 9.85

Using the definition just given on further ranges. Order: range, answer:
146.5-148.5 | 10.5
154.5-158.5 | 19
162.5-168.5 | 19.1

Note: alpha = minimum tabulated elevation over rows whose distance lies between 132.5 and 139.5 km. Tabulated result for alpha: 13.5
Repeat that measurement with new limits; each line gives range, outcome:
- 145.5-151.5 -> 9.85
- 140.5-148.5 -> 9.63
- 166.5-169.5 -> 16.8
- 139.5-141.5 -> 11.6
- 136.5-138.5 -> 14.6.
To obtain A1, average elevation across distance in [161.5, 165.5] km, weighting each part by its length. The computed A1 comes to 19.2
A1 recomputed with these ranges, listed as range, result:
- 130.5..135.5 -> 19.8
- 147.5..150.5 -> 11.2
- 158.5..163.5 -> 19.7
